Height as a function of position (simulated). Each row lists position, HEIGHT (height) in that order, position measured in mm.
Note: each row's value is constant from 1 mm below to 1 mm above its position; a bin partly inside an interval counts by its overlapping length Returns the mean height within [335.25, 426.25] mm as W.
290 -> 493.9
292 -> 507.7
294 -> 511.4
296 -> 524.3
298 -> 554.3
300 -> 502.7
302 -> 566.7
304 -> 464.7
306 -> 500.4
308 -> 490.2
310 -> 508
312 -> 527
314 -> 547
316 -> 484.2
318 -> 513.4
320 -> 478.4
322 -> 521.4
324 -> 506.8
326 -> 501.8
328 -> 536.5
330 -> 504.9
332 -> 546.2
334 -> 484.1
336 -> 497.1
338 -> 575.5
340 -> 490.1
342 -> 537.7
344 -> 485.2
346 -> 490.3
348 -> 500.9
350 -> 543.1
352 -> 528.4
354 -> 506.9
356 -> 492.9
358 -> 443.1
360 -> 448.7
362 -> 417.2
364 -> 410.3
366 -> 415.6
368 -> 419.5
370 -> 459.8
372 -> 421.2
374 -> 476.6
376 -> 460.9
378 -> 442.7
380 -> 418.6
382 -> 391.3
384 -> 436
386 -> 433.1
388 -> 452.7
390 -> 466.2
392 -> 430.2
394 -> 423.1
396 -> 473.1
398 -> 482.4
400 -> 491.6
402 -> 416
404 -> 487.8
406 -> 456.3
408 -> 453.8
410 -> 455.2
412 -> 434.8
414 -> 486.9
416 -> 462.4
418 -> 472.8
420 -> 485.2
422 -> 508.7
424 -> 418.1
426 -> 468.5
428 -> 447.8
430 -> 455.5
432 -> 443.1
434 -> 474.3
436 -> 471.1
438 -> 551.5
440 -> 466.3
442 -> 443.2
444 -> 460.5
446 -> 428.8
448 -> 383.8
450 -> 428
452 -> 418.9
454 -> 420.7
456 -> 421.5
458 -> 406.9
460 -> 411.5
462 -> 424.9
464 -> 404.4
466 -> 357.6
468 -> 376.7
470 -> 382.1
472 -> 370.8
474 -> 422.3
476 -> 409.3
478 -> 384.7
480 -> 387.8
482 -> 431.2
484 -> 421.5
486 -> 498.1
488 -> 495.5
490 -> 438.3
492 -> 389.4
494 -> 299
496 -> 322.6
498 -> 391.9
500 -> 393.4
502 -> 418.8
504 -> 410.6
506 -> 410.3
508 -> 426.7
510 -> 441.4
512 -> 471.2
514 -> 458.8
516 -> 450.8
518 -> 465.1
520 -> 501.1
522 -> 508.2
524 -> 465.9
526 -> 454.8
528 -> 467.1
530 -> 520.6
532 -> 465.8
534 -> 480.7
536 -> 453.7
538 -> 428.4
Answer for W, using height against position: 464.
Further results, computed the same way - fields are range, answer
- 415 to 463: 449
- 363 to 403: 441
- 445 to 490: 414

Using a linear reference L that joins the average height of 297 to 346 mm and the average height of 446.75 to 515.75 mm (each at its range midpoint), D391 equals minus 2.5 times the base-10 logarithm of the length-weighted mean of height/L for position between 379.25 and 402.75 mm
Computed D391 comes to 0.06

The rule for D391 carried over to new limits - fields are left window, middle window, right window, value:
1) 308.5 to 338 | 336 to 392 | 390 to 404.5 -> 0.04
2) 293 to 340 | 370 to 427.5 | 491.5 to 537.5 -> 0.07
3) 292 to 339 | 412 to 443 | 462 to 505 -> -0.07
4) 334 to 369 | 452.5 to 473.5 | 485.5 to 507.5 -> 0.06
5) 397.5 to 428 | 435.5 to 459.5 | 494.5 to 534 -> 0.04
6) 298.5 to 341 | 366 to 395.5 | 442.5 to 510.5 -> 0.08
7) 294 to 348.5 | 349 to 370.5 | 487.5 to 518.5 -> 0.07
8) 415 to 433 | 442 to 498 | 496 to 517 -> 0.08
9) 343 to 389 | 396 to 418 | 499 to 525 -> -0.02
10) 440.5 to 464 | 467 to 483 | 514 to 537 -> 0.11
